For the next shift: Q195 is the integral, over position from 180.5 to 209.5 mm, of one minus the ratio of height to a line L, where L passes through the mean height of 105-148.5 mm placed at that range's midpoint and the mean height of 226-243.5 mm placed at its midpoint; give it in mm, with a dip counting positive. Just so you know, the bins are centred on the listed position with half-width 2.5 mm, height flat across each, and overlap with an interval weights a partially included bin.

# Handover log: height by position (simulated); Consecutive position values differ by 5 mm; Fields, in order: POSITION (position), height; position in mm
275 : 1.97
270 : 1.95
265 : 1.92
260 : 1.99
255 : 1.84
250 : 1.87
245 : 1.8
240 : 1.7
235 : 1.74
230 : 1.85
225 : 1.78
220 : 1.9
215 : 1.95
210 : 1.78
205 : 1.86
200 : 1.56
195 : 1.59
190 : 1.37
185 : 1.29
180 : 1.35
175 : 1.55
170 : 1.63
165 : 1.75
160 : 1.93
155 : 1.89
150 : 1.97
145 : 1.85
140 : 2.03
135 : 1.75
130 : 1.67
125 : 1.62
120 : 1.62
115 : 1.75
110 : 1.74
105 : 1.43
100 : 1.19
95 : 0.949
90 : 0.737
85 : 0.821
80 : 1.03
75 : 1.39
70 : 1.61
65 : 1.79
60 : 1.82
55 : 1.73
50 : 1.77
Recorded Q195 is 3.6 mm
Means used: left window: 1.74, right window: 1.77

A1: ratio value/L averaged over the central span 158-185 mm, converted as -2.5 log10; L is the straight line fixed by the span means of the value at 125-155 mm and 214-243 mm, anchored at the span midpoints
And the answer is 0.142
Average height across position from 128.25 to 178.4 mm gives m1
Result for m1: 1.8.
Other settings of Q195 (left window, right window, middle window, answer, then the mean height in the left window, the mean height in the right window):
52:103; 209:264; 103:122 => -2.8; 1.31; 1.84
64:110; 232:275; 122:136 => -2.9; 1.23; 1.86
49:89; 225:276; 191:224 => 0.1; 1.46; 1.86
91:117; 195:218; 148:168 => -3.8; 1.37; 1.77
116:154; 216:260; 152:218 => 5.4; 1.79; 1.82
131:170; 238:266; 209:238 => 0.3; 1.86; 1.85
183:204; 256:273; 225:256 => -0.2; 1.49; 1.94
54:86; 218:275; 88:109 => 5.5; 1.47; 1.85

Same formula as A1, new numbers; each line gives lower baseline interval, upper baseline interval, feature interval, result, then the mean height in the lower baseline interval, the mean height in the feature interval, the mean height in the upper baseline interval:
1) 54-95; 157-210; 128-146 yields -0.23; 1.33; 1.83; 1.6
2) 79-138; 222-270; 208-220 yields -0.09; 1.37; 1.88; 1.84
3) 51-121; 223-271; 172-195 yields 0.18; 1.4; 1.42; 1.84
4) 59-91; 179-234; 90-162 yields -0.12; 1.32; 1.64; 1.67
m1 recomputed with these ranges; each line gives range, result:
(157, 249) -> 1.69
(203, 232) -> 1.85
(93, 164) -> 1.68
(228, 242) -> 1.76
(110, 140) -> 1.72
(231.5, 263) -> 1.83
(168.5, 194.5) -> 1.44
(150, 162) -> 1.92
